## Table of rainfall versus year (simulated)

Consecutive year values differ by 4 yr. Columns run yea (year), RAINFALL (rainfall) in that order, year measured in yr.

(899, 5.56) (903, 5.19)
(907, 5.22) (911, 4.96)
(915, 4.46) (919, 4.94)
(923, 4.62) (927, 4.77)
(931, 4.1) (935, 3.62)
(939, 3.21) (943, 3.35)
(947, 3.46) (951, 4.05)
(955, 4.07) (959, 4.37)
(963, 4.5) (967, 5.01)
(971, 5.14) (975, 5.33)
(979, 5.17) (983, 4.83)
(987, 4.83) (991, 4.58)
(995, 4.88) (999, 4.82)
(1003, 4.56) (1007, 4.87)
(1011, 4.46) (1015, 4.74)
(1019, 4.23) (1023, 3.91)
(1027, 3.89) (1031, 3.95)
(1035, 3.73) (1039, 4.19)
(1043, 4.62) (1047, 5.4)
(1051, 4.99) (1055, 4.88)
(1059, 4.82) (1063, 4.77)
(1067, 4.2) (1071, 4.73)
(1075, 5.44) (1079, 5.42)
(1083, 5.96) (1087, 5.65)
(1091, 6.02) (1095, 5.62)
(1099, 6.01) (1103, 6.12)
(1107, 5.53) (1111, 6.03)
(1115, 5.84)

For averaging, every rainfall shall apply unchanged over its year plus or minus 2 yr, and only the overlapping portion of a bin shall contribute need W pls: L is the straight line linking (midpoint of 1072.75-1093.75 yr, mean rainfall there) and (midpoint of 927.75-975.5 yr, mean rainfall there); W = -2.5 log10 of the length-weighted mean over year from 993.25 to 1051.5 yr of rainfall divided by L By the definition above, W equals 0.12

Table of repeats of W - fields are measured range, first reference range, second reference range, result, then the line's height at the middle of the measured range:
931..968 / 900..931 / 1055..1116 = 0.254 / 4.97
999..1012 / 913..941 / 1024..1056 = -0.072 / 4.37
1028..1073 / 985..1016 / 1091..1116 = 0.160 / 5.28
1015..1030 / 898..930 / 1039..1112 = 0.252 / 5.18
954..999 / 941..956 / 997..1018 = -0.157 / 4.16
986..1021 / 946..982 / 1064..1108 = 0.053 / 4.89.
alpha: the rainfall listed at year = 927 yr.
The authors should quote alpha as 4.77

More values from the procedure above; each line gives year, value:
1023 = 3.91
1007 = 4.87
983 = 4.83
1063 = 4.77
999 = 4.82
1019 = 4.23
